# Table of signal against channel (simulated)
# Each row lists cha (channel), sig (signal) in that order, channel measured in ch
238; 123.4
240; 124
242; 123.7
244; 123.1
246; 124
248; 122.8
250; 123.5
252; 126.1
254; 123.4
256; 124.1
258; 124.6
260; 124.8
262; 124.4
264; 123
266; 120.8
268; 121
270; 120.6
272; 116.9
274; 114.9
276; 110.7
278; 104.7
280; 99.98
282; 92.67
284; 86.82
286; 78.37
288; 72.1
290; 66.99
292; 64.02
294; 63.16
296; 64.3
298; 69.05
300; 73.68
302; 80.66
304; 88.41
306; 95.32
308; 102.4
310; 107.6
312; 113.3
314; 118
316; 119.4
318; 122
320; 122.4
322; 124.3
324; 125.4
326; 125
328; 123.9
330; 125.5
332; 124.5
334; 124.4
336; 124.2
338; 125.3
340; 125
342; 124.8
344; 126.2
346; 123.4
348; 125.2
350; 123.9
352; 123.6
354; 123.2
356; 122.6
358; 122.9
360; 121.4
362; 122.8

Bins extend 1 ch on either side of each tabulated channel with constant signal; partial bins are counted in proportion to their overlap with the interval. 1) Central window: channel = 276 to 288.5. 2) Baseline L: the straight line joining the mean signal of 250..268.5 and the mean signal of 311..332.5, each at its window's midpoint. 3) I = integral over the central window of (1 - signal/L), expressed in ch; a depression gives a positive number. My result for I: 3.2 ch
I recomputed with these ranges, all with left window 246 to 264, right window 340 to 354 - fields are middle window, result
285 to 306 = 8.6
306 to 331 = 1.2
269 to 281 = 1.2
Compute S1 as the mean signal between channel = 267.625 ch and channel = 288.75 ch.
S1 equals 101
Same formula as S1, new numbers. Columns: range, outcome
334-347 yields 125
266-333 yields 101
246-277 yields 122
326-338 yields 125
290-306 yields 73.1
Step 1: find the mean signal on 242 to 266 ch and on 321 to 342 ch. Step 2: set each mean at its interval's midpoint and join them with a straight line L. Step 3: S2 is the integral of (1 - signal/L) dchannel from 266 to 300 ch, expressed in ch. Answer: 9.1 ch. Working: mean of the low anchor 124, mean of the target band 90.8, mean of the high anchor 125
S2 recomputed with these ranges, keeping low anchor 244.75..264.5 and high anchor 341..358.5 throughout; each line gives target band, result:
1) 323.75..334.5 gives -0.06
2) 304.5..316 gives 1.53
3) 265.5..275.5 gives 0.46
